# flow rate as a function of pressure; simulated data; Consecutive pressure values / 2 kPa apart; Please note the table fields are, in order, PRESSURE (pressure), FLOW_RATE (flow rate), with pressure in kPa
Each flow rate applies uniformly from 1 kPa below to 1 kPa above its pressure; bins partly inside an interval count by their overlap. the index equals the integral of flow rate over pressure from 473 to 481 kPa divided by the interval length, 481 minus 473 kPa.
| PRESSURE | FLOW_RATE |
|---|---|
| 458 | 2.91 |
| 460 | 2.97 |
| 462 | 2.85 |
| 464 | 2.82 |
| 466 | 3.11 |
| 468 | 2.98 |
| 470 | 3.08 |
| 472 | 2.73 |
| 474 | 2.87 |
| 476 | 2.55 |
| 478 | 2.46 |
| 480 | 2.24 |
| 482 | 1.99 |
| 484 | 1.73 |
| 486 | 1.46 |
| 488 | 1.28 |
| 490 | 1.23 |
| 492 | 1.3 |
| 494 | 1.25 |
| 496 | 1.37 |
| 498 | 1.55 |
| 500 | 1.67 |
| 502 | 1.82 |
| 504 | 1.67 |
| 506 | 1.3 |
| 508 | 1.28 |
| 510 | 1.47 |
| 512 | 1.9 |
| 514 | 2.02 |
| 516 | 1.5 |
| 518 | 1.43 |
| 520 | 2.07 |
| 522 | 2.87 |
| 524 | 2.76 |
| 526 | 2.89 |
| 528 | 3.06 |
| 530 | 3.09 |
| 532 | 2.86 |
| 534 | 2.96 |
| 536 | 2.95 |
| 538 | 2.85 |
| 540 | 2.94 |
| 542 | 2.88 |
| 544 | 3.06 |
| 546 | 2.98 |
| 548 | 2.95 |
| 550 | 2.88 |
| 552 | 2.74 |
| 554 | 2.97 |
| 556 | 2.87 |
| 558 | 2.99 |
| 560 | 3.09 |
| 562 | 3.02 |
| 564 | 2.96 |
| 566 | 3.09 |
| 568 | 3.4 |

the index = 2.53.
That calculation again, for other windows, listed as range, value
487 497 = 1.29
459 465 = 2.88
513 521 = 1.75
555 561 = 2.98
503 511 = 1.43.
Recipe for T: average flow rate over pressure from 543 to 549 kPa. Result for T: 3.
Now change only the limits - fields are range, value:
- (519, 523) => 2.47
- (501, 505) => 1.75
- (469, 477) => 2.81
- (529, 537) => 2.96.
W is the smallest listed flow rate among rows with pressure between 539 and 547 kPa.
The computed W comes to 2.88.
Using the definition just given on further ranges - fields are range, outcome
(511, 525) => 1.43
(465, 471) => 2.98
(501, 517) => 1.28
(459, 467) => 2.82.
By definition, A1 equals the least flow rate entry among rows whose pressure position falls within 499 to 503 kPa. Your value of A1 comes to 1.67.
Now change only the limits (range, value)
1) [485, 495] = 1.23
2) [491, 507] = 1.25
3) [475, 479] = 2.46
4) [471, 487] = 1.46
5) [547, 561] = 2.74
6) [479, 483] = 1.99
